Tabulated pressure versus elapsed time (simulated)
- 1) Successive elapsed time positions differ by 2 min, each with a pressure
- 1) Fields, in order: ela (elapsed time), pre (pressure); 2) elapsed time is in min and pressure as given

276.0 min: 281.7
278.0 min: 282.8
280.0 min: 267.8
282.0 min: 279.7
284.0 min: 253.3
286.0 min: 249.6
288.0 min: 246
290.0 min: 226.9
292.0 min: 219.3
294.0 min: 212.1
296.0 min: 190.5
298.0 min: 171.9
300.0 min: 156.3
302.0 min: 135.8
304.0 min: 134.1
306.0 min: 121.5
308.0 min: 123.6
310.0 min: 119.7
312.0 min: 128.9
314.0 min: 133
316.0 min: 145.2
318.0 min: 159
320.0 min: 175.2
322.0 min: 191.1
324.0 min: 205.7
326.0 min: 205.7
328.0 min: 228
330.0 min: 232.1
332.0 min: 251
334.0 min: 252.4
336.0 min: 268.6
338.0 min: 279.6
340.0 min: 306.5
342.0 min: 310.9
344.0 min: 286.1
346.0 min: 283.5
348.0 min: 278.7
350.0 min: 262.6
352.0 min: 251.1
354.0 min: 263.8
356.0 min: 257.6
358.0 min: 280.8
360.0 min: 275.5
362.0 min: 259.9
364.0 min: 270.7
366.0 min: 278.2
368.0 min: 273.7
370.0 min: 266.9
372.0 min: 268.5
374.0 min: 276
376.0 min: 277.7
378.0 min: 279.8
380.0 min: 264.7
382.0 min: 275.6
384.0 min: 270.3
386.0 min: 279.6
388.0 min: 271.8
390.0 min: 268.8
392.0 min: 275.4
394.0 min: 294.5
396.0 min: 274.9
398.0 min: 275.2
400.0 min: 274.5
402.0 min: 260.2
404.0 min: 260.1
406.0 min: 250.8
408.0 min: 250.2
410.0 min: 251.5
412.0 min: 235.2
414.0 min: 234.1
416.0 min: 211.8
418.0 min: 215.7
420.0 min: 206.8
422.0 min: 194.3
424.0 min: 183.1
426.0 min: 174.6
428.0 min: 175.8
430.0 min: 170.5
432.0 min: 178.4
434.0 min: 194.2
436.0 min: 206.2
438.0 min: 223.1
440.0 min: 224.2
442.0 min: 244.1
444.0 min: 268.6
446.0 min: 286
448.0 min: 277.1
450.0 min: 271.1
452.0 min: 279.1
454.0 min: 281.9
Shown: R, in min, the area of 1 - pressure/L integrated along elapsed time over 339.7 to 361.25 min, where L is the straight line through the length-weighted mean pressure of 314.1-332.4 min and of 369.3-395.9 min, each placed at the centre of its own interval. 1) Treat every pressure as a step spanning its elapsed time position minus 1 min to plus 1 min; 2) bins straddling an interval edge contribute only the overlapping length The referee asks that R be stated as -4.3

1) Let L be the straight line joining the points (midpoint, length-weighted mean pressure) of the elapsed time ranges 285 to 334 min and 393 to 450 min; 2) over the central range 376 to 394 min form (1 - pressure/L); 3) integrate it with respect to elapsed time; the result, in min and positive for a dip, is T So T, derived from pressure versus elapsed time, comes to -4.8 min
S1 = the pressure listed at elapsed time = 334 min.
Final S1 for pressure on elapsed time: 252.4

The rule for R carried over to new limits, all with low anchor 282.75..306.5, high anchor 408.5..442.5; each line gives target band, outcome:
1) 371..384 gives -4.5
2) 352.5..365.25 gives -4.2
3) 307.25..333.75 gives 2.5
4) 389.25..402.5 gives -4.6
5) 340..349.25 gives -4.2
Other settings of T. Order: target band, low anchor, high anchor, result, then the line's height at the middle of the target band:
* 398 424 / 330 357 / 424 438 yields -3.8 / 206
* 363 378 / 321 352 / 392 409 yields -0.6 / 262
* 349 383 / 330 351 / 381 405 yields 0.6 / 275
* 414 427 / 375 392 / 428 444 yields 1.5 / 227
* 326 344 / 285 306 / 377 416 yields -3.6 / 220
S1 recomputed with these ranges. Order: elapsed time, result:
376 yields 277.7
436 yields 206.2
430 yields 170.5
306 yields 121.5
